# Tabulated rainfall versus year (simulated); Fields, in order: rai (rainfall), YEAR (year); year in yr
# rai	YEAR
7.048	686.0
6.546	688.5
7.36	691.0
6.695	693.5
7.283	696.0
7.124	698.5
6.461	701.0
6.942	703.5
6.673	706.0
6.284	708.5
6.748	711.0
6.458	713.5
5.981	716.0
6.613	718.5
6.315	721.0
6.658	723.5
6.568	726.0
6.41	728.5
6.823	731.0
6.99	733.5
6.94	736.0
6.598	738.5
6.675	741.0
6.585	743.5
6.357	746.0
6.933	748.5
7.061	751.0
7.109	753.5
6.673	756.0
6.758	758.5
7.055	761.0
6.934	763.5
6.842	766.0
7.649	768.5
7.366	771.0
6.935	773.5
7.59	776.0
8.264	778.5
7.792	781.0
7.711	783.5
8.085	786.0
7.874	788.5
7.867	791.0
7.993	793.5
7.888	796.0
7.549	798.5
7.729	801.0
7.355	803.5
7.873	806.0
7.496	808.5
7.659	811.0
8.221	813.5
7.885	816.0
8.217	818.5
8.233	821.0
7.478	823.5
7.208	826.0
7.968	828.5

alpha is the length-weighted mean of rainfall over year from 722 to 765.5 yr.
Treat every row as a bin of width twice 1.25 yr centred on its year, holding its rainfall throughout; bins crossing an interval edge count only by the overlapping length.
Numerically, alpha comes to 6.77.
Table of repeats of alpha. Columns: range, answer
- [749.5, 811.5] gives 7.48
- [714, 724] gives 6.38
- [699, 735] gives 6.58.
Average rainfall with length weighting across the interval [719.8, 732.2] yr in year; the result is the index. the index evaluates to 6.55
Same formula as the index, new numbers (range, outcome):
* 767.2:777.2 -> 7.38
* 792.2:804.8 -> 7.7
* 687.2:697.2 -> 6.97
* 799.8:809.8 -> 7.61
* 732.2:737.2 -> 6.96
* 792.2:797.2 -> 7.94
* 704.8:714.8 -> 6.54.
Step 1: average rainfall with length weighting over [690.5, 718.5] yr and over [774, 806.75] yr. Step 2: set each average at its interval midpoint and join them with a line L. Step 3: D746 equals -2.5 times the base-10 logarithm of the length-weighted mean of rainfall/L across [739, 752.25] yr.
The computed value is 0.08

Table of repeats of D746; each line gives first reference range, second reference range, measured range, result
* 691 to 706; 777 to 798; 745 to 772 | 0.09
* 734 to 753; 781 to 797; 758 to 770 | 0.03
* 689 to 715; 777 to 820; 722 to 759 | 0.07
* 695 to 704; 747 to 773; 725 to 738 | 0.04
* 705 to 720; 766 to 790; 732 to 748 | 0.04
